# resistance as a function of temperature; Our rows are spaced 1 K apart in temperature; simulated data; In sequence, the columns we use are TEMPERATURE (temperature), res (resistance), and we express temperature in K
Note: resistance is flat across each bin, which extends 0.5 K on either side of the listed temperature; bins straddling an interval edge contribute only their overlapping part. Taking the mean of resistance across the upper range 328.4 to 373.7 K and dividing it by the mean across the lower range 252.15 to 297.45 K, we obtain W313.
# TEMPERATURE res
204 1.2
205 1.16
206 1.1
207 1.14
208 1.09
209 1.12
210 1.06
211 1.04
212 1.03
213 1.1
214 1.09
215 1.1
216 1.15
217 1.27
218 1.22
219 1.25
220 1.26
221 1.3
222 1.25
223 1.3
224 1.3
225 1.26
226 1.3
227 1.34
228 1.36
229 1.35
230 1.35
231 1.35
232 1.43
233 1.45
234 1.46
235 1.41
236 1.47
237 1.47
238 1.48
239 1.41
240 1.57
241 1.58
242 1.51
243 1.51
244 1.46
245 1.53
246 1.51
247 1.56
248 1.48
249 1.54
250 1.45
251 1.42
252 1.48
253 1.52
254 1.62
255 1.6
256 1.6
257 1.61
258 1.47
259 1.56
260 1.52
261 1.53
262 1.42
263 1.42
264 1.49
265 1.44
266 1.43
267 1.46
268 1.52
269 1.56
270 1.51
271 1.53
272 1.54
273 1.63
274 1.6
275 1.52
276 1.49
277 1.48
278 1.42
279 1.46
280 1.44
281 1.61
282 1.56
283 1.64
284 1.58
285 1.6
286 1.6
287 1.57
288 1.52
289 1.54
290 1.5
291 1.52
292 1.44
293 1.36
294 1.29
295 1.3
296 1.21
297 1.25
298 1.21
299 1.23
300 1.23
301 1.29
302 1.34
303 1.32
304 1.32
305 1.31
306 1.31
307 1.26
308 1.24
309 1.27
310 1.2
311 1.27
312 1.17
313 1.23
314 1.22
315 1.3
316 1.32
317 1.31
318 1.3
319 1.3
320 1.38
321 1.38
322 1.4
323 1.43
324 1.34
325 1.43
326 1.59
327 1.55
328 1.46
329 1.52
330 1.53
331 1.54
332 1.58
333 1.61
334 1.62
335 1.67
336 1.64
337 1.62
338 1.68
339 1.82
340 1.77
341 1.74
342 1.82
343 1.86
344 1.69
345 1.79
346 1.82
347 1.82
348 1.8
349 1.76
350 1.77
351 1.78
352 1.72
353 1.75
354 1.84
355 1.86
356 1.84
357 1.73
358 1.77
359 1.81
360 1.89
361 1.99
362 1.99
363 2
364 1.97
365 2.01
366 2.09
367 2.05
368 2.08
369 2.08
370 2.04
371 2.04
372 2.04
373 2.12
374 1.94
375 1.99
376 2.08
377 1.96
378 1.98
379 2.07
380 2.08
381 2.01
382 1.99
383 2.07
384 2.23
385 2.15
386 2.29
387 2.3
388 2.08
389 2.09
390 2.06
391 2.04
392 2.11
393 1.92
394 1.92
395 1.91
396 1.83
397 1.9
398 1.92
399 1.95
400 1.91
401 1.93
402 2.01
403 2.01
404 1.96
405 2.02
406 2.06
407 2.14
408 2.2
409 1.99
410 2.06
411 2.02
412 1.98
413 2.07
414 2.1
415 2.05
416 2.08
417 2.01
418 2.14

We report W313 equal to 1.21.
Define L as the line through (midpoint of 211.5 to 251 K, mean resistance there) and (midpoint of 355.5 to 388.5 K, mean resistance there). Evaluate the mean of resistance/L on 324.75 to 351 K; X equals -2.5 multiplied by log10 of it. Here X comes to 0.12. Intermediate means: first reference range 1.37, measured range 1.68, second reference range 2.02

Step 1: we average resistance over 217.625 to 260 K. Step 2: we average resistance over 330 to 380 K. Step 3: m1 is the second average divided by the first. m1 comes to 1.29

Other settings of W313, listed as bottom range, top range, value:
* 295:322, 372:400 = 1.59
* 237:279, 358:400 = 1.34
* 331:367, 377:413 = 1.13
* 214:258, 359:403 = 1.43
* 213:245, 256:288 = 1.13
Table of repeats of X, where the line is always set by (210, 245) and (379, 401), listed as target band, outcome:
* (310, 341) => 0.20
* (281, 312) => 0.18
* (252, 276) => -0.03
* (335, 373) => 0.01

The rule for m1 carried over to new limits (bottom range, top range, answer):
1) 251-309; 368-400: 1.40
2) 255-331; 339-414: 1.38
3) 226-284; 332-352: 1.16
